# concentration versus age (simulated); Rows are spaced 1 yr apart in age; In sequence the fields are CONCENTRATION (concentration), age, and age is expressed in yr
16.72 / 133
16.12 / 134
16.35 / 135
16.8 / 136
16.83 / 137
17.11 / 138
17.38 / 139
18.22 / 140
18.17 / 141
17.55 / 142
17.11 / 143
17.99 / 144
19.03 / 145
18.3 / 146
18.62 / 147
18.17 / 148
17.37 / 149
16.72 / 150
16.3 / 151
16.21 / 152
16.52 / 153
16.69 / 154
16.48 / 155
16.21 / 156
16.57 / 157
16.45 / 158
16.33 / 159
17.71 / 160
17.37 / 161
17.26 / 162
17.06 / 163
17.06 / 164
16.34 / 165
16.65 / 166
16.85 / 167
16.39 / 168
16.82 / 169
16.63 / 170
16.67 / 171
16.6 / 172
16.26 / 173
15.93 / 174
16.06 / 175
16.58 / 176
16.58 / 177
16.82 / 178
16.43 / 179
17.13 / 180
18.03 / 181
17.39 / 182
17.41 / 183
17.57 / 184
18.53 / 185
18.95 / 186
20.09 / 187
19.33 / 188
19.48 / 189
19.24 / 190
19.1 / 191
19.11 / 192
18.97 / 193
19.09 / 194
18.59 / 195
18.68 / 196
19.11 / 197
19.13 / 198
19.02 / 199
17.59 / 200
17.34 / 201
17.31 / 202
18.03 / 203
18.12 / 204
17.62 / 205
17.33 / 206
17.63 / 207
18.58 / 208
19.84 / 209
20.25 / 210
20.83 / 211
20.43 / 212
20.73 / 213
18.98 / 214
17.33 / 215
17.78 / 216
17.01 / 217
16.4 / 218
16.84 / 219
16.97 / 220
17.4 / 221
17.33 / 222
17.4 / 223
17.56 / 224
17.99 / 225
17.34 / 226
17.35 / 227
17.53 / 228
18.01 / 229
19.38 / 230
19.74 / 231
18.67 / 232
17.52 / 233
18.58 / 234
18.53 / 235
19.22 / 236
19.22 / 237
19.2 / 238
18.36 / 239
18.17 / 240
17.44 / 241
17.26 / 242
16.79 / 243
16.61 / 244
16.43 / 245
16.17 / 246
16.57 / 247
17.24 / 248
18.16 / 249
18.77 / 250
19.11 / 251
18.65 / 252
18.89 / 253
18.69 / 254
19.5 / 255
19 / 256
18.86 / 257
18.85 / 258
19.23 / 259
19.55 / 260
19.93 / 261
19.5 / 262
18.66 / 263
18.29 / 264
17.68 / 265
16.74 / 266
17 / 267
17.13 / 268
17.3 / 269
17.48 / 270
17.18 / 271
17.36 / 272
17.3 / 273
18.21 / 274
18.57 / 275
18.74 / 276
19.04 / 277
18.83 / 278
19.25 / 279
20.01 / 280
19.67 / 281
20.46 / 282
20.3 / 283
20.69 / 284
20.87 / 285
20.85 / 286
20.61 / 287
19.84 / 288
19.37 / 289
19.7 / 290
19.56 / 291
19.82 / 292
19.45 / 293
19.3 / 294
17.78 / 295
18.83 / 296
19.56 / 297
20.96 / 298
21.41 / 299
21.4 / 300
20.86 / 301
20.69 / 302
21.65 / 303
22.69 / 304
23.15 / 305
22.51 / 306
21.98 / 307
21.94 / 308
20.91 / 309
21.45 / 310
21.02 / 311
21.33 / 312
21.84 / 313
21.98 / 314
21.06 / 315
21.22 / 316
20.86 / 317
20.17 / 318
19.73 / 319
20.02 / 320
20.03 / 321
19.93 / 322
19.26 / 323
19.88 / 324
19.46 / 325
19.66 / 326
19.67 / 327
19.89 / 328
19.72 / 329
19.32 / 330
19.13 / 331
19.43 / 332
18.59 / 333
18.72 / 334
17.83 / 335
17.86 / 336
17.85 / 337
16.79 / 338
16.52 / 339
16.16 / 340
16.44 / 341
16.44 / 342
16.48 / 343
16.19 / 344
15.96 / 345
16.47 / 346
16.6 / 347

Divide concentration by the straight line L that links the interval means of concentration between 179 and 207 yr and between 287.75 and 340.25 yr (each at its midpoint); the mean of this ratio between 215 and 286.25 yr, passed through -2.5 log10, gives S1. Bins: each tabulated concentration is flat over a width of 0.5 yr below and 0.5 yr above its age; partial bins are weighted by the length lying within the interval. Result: 0.05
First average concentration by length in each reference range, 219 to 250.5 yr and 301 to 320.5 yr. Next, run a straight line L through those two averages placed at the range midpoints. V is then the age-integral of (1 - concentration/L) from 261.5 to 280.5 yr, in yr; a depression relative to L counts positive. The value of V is 1.36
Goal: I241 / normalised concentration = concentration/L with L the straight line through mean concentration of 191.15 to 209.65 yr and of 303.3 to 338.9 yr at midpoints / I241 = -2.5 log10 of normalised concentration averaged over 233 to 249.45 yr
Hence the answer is 0.075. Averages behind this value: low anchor 18.4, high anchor 20.2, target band 17.7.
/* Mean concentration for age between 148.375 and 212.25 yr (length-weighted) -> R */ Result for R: 17.7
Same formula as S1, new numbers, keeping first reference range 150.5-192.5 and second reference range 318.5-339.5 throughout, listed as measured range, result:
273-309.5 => -0.091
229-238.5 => -0.054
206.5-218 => -0.074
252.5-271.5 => -0.009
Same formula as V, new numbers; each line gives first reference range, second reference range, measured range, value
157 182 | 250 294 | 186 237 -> -2.3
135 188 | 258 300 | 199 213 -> -0.6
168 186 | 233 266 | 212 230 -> 0.0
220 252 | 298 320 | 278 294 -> 0.2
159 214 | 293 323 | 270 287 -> 0.8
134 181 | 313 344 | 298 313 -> -2.3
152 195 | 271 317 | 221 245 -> 1.0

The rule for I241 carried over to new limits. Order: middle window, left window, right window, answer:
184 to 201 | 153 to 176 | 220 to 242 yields -0.10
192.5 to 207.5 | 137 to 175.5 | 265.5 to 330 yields -0.02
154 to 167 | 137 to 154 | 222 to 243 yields 0.05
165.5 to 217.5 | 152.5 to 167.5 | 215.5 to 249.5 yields -0.05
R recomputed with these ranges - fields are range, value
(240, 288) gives 18.5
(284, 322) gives 20.7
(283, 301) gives 20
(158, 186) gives 16.9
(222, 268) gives 18.2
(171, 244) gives 18.1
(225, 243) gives 18.3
